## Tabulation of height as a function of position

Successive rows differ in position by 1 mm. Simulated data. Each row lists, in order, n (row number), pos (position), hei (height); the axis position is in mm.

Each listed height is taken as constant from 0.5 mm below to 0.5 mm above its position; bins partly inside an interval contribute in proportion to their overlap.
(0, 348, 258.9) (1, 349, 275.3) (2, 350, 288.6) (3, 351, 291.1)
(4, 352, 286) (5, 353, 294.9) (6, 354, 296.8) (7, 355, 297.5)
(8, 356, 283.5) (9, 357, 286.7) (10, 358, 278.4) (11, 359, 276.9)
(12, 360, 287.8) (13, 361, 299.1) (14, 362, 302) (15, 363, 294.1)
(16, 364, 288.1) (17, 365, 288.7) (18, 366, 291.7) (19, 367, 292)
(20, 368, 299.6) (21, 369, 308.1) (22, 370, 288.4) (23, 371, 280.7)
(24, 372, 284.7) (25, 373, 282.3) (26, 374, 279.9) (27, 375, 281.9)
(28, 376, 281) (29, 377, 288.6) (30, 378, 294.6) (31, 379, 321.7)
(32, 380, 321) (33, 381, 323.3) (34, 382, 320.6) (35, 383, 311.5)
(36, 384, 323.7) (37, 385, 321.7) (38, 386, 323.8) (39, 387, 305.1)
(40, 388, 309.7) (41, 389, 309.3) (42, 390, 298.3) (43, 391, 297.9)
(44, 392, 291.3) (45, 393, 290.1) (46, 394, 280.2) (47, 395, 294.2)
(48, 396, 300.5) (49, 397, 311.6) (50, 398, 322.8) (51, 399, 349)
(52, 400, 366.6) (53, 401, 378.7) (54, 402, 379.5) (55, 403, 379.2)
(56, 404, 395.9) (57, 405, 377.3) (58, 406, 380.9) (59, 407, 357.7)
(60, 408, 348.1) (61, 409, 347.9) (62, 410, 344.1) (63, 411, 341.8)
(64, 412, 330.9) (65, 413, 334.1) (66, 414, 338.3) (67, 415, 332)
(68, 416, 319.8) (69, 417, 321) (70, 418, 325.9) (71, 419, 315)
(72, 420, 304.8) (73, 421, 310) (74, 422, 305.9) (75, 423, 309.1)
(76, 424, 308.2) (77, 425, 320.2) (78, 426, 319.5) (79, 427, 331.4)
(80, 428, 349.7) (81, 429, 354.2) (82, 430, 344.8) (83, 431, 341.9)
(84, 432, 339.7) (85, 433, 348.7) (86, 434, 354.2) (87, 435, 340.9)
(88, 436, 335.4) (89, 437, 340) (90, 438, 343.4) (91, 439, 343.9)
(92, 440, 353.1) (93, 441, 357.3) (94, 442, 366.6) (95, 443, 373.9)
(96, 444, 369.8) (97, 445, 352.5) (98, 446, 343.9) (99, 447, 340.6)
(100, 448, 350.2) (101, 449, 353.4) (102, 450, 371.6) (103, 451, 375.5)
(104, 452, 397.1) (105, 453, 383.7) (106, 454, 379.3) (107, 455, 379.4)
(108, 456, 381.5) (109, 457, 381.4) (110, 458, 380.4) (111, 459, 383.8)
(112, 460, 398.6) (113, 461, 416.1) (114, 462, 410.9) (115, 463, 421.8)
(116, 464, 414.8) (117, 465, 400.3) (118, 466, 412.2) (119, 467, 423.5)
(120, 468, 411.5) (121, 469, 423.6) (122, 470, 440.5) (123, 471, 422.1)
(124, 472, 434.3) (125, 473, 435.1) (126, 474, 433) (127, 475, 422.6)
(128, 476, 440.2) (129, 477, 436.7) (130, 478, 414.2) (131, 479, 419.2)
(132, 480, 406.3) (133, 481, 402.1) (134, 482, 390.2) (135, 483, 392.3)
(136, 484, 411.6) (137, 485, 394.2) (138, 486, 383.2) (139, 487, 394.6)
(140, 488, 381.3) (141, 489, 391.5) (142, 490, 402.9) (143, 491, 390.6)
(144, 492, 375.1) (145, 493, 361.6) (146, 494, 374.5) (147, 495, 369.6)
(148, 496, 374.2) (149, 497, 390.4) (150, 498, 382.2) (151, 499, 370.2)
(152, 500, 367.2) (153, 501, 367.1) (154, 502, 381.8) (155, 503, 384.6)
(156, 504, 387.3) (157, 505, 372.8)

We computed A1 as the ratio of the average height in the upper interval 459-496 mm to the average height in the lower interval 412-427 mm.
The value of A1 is 1.27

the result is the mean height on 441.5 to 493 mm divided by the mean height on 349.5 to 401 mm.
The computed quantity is 1.32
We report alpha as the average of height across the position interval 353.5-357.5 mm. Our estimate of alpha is 291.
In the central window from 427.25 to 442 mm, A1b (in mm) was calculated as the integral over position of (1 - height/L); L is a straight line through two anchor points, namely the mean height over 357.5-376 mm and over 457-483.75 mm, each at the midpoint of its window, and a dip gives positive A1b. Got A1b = 1.0 mm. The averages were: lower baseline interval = 289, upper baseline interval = 414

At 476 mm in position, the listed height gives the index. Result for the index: 440.2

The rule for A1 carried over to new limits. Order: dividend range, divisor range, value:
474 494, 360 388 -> 1.34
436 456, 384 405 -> 1.11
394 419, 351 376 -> 1.19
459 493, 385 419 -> 1.23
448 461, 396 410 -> 1.06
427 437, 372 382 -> 1.16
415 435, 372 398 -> 1.08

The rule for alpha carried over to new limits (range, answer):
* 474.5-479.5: 427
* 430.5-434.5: 346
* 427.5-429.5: 352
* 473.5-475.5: 428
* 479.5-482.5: 400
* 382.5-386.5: 320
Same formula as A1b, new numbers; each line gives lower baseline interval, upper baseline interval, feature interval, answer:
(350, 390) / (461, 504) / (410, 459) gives 1.5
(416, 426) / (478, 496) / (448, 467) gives -1.8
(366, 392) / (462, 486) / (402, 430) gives 0.6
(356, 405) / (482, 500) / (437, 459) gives -0.7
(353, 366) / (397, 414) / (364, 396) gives 2.0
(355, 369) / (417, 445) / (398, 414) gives -1.9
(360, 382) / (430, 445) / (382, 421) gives -1.2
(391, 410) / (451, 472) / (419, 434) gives 1.6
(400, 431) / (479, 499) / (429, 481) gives -2.6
